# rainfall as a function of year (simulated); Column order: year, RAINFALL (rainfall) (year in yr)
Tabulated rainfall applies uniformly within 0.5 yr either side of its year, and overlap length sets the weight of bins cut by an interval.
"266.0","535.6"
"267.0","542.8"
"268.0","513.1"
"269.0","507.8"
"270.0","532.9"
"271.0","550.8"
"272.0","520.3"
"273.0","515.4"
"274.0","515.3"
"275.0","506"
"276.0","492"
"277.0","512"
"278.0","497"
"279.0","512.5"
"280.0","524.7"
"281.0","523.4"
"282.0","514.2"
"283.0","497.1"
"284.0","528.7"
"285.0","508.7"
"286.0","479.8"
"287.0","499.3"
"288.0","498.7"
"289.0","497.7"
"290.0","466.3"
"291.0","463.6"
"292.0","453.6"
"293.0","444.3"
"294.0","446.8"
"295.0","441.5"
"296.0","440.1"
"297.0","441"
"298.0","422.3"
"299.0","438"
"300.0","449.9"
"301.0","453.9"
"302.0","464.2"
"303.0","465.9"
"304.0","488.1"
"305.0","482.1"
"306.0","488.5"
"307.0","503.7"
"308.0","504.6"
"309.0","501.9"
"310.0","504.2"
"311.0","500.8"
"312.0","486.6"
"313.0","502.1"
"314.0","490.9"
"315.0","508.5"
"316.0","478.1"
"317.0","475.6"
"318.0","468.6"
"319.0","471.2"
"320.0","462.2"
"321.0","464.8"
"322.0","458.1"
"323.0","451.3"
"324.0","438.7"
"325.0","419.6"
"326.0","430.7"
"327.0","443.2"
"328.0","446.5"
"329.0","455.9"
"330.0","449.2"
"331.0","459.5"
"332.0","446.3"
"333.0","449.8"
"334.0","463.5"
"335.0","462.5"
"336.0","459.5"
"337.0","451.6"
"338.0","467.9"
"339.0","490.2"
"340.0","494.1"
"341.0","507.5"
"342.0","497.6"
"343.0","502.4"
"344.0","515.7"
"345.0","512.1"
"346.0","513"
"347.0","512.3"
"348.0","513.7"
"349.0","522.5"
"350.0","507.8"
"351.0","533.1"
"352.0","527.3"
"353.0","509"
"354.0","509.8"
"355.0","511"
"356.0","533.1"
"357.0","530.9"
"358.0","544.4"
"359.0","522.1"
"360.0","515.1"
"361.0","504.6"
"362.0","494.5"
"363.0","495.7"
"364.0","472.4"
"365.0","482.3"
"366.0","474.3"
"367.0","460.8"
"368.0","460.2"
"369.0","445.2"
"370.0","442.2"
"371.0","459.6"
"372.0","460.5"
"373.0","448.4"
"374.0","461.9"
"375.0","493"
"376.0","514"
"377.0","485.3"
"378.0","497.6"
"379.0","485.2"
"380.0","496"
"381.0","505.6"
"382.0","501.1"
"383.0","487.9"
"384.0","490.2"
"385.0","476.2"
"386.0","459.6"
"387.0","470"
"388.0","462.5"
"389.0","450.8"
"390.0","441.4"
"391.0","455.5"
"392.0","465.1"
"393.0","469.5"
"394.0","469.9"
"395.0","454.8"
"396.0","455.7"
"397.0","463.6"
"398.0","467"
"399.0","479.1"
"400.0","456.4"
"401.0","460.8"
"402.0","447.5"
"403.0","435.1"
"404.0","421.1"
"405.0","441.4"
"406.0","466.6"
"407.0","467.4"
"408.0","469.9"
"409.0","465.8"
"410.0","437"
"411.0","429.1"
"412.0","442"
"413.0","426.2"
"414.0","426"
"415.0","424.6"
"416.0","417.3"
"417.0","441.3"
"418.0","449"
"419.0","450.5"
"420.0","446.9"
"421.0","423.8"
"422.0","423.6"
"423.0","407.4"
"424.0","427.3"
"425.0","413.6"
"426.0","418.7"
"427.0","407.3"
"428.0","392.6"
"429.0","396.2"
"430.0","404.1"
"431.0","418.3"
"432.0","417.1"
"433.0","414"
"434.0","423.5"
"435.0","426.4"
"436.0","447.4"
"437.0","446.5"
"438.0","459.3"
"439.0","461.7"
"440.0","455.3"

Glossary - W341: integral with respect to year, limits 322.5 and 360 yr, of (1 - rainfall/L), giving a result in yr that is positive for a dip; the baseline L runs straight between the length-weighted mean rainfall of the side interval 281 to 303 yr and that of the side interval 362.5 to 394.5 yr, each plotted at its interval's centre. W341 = -1.2 yr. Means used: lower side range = 470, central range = 487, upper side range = 473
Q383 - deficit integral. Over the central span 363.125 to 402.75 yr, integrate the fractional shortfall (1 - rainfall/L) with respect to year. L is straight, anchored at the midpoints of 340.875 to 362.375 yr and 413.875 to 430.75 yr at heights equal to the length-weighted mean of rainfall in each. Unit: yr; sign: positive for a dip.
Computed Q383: 0.3 yr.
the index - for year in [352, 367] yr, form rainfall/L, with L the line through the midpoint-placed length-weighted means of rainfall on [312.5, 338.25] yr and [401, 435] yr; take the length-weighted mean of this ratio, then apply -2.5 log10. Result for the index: -0.13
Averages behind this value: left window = 461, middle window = 506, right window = 430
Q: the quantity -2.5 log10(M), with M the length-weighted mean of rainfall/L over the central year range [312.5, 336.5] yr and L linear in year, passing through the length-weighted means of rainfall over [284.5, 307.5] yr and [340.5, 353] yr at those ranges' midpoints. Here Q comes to 0.07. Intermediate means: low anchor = 467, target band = 461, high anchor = 514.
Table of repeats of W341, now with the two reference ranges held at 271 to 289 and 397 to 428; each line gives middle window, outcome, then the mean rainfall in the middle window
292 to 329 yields 2.1 yr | 466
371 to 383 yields -0.7 yr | 485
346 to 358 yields -1.2 yr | 520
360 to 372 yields -0.2 yr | 473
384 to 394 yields -0.3 yr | 463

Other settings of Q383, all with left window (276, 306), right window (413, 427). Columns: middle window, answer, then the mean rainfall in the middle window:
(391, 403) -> -0.7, 461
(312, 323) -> -0.2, 477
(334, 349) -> -1.1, 493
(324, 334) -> 0.4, 445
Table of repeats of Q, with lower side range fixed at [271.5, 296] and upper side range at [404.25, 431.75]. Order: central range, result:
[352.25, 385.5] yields -0.085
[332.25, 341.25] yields -0.004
